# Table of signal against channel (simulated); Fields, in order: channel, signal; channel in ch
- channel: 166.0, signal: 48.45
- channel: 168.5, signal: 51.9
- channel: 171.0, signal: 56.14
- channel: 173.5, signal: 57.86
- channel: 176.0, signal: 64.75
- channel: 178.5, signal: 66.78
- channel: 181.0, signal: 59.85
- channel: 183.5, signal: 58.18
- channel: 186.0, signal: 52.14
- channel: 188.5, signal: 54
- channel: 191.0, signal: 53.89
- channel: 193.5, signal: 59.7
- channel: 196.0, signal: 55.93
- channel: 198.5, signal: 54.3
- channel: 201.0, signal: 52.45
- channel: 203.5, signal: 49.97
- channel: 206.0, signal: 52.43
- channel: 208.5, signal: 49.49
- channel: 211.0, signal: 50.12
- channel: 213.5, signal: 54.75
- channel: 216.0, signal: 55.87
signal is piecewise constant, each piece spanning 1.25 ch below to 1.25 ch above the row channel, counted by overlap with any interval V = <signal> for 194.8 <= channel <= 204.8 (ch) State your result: 53.1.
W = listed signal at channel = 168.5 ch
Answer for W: 51.9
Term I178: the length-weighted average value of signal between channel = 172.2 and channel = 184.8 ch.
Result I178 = 61.4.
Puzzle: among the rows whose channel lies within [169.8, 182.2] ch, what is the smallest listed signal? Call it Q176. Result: 56.14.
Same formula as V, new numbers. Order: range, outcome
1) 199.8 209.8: 51.1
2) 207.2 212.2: 49.8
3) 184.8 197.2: 55.1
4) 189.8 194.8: 56.8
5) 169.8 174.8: 57.1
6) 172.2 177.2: 61.2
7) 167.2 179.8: 59.4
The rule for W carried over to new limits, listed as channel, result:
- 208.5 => 49.49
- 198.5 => 54.3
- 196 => 55.93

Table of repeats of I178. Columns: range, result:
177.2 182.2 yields 63.4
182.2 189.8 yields 54.8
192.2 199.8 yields 56.6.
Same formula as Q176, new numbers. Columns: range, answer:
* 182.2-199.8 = 52.14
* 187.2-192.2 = 53.89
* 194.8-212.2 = 49.49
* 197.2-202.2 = 52.45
